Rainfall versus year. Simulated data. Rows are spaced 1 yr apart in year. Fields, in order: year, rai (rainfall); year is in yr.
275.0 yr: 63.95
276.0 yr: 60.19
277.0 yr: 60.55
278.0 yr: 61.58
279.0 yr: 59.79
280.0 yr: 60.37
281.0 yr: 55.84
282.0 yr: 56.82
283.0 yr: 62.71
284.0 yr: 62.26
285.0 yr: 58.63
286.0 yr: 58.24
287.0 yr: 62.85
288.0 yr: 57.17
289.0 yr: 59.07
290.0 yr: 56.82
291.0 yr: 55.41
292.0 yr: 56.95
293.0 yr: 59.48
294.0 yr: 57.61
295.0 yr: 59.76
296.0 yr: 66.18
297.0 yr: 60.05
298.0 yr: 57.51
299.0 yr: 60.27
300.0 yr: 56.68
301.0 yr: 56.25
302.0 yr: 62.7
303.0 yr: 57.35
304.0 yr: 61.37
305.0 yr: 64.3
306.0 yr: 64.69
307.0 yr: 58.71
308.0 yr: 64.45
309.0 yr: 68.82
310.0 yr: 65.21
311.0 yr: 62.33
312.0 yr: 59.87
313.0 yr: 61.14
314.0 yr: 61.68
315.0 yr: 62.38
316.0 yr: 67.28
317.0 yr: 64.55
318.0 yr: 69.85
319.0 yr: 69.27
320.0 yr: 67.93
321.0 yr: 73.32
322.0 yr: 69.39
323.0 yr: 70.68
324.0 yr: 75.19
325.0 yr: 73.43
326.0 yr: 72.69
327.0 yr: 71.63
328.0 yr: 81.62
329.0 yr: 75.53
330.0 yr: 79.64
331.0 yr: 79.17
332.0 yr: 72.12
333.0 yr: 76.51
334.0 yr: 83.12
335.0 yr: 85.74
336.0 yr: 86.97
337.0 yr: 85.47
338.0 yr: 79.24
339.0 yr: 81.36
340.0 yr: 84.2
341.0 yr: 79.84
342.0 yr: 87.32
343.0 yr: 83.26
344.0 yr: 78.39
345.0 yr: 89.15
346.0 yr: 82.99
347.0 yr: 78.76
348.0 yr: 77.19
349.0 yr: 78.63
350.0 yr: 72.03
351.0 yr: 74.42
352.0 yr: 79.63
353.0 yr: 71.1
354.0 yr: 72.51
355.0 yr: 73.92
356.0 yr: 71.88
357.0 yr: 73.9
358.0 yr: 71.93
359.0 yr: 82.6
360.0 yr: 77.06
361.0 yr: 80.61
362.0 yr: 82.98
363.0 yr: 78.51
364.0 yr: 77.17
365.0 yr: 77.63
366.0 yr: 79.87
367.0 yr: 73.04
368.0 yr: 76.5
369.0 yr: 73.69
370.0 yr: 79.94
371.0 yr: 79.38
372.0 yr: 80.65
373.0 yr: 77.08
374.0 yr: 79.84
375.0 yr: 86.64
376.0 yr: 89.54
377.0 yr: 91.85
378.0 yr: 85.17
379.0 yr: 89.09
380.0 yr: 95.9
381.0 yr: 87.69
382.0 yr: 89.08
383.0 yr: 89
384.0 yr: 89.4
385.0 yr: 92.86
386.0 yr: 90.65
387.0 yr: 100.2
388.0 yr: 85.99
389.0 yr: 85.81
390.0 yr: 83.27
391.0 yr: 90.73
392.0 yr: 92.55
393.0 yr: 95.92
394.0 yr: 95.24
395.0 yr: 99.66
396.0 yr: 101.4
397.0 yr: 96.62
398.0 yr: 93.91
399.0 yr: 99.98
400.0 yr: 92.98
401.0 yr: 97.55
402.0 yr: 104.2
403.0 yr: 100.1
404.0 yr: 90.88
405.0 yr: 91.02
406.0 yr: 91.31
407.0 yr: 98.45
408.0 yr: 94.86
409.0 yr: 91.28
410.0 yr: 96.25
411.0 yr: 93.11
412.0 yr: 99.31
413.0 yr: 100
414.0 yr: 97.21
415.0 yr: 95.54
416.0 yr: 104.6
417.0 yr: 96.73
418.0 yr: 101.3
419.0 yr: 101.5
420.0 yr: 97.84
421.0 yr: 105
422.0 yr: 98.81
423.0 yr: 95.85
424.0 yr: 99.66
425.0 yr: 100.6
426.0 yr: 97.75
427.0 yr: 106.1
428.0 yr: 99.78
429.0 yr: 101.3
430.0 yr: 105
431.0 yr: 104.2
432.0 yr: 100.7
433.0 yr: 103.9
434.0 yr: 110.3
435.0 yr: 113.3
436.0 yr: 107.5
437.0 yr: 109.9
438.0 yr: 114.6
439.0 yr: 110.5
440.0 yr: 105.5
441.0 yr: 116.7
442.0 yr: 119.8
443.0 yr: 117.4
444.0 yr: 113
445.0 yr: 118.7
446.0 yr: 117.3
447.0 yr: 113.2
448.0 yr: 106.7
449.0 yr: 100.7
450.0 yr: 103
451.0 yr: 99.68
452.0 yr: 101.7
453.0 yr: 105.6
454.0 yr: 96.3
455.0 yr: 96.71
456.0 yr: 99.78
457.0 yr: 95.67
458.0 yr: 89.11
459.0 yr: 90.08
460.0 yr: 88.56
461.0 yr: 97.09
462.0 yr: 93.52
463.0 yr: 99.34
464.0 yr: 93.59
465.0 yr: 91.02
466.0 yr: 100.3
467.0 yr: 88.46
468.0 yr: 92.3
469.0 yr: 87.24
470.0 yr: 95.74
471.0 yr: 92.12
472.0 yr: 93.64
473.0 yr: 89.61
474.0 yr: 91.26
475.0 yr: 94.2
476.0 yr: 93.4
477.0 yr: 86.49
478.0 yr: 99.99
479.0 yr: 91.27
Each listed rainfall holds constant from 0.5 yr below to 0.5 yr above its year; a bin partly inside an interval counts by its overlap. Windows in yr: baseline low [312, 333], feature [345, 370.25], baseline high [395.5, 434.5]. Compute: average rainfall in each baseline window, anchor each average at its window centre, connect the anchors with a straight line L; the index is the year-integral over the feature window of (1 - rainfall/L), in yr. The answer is 1.4 yr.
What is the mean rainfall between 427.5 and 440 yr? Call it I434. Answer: 107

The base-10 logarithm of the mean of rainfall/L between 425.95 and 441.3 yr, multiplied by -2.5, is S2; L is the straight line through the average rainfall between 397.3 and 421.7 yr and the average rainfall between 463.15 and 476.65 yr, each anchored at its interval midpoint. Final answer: -0.12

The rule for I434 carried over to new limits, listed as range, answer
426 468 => 103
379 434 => 96.5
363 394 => 85.6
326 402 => 83.6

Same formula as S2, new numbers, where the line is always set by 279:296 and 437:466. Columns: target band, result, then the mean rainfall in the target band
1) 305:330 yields -0.015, 68.1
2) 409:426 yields -0.050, 98.7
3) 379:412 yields -0.065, 93.7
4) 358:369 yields 0.021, 78.1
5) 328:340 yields -0.129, 80.6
